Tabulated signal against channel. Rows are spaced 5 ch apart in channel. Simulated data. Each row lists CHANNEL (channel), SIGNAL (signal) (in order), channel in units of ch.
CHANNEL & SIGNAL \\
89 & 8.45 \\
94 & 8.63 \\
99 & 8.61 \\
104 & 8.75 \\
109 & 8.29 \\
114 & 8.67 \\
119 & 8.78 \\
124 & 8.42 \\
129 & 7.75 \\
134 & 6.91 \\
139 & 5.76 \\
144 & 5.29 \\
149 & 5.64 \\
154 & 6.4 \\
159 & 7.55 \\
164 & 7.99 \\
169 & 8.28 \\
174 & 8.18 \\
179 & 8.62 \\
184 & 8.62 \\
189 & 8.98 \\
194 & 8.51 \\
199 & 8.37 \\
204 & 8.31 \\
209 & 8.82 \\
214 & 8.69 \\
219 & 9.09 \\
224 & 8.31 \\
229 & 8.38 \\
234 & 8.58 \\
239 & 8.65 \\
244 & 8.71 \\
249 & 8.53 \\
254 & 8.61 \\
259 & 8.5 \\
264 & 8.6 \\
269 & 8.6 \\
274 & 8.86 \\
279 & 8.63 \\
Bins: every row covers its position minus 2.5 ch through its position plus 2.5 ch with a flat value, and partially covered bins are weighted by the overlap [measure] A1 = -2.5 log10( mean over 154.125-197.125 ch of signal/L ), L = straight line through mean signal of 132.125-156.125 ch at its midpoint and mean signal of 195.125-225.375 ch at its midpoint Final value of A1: -0.14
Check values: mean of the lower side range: 5.97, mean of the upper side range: 8.61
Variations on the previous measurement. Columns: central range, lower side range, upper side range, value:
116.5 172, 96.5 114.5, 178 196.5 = 0.20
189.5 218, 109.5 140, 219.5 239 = -0.03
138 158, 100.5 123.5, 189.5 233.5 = 0.41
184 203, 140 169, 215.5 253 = -0.13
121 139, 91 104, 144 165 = 0.01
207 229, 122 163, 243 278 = -0.10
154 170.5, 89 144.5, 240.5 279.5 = 0.06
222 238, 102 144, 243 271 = 0.00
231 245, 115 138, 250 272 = -0.02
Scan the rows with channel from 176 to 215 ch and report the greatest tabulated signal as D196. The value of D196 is 8.98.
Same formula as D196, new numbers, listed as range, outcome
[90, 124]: 8.78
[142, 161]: 7.55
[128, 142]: 7.75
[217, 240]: 9.09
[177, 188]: 8.62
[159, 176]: 8.28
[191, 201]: 8.51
